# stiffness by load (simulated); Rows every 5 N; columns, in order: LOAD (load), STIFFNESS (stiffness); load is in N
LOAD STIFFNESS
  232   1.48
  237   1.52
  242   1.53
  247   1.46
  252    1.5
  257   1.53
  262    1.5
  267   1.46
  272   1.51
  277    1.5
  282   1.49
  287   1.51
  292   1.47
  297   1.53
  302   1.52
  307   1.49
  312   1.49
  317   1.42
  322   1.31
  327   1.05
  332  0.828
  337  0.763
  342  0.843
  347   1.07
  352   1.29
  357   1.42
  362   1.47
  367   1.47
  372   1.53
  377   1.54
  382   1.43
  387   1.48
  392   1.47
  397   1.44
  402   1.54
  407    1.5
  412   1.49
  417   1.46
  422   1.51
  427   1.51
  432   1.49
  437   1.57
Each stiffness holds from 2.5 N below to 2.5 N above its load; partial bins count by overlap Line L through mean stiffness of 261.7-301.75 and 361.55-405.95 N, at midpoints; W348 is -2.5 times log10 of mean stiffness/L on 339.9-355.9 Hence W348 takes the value 0.33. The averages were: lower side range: 1.5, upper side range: 1.49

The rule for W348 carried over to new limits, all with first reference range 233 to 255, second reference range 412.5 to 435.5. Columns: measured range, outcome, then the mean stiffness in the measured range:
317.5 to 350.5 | 0.42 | 1.01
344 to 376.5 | 0.09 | 1.38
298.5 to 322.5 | 0.03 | 1.46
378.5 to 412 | 0.01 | 1.48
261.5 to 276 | 0.01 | 1.49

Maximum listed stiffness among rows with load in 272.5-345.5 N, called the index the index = 1.53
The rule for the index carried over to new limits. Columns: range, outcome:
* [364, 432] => 1.54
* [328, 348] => 1.07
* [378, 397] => 1.48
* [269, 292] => 1.51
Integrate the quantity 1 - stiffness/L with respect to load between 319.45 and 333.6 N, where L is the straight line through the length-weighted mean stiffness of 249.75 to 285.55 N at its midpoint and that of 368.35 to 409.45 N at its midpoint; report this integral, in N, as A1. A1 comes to 3.94 N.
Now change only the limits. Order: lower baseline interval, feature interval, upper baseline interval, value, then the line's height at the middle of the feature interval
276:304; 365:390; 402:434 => 0.15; 1.5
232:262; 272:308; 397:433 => 0.01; 1.5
